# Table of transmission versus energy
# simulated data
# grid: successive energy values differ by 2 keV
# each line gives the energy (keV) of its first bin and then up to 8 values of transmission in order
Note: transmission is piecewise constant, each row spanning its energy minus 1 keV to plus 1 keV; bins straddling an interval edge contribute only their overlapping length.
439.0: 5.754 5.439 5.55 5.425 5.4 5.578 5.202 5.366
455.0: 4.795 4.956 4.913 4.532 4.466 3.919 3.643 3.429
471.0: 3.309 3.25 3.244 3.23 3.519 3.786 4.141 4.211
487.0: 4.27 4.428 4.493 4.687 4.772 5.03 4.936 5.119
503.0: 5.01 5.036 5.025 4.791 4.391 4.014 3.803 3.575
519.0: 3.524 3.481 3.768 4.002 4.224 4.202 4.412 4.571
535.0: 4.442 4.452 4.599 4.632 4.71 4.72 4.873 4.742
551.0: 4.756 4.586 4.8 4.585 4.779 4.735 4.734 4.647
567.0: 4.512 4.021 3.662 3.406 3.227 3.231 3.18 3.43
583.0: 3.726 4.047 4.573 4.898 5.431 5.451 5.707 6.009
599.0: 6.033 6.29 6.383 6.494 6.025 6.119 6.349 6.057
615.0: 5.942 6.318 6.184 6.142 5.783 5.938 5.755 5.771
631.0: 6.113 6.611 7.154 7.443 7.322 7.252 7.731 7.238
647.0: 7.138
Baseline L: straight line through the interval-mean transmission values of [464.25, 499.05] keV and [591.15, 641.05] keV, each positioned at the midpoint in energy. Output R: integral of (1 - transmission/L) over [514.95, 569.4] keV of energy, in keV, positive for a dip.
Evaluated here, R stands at 6.56 keV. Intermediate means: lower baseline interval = 3.99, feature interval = 4.4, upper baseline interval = 6.23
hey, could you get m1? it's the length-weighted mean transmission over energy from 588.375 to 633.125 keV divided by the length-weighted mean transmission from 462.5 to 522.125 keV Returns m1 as 1.4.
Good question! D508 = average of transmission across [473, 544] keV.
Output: 4.29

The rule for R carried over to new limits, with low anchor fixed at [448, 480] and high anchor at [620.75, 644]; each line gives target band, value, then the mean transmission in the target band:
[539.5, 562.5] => 3.1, 4.72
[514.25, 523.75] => 2.6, 3.62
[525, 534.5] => 1.5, 4.32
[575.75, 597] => 5.5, 4.43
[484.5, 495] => 0.3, 4.46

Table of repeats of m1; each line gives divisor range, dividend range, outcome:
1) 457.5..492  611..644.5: 1.64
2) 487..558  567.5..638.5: 1.20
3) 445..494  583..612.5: 1.31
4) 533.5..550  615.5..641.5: 1.38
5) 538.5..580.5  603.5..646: 1.49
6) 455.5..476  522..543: 1.09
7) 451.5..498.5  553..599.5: 1.06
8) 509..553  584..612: 1.33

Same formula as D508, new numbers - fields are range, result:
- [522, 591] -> 4.31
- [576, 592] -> 4.06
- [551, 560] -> 4.7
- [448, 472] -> 4.51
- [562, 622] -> 5.07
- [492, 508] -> 4.95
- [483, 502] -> 4.63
